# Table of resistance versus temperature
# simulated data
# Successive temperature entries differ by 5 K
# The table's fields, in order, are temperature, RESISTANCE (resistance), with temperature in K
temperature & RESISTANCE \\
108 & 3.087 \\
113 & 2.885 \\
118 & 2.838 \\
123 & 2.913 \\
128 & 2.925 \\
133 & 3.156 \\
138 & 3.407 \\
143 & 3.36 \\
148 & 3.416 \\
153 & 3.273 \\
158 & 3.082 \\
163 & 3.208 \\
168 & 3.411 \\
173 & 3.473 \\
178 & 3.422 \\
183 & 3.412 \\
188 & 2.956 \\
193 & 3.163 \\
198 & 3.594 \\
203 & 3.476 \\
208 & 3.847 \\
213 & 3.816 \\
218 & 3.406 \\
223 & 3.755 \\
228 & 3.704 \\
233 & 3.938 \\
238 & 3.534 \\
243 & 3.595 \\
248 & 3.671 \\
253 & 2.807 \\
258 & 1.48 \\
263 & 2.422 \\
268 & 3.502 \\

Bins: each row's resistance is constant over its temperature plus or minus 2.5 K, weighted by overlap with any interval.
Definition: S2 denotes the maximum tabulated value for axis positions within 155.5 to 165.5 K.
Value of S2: 3.208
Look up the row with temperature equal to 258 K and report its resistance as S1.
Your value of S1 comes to 1.48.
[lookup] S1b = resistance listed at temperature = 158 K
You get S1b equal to 3.082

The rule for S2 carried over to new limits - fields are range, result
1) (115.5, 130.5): 2.925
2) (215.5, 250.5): 3.938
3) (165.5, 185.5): 3.473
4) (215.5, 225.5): 3.755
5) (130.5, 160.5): 3.416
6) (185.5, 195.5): 3.163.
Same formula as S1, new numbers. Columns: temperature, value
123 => 2.913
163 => 3.208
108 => 3.087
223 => 3.755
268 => 3.502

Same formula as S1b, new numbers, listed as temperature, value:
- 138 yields 3.407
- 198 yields 3.594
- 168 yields 3.411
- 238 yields 3.534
